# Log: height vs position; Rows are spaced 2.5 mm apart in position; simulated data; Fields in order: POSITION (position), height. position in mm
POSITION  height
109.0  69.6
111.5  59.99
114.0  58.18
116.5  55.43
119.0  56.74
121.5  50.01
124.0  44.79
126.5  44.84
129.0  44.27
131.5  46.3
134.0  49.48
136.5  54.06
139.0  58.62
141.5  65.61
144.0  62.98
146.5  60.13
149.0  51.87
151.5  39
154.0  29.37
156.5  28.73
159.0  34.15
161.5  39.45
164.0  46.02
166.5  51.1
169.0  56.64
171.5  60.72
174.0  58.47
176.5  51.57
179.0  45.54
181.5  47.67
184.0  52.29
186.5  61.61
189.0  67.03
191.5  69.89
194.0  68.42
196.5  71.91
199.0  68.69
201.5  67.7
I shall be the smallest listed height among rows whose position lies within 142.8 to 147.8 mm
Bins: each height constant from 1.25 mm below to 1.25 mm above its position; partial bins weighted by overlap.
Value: 60.13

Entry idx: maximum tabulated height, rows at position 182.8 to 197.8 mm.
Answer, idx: 71.91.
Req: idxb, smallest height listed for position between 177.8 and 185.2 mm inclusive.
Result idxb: 45.54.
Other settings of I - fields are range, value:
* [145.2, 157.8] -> 28.73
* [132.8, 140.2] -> 49.48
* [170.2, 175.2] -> 58.47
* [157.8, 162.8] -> 34.15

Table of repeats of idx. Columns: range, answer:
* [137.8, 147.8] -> 65.61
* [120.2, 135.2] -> 50.01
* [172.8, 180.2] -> 58.47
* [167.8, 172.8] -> 60.72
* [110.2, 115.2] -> 59.99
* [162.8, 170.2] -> 56.64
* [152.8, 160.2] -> 34.15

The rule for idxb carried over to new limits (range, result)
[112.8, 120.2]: 55.43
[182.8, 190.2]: 52.29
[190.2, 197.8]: 68.42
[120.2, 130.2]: 44.27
